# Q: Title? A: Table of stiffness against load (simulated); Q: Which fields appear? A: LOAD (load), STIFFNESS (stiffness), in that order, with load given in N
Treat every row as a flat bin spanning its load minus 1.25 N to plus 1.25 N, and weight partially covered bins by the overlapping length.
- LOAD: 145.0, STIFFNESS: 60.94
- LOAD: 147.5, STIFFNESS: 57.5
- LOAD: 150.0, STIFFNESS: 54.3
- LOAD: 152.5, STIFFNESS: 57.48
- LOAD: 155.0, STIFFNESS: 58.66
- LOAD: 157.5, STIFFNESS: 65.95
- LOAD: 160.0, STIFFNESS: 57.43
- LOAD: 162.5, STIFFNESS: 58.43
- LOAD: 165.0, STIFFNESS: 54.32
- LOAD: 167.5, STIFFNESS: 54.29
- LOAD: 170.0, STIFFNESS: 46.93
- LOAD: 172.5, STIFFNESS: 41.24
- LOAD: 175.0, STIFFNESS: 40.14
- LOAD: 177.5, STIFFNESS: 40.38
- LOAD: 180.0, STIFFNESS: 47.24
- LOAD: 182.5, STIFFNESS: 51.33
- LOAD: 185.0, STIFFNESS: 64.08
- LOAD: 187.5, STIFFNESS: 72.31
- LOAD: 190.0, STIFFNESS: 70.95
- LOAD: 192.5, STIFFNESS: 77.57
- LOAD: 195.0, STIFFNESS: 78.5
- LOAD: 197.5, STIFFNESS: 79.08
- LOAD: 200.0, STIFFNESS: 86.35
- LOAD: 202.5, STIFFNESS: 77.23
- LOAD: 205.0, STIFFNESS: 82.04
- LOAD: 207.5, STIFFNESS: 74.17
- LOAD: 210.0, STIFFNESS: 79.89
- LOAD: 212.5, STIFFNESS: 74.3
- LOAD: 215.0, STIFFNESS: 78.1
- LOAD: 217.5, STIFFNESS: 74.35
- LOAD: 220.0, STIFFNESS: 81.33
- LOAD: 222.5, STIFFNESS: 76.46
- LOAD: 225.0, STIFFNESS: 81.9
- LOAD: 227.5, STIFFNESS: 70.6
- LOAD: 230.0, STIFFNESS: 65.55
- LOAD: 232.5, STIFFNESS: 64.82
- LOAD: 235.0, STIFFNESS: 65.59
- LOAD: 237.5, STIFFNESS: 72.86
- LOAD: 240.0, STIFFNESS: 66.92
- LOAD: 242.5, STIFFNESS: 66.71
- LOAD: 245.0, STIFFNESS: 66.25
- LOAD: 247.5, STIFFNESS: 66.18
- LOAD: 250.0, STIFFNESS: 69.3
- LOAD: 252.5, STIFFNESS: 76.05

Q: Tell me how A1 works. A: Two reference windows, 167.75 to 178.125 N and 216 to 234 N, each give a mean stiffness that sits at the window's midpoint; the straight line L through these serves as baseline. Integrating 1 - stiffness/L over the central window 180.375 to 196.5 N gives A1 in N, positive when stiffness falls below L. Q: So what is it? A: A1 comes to -4.7 N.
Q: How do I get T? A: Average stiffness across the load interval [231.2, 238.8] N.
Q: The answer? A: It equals 67.7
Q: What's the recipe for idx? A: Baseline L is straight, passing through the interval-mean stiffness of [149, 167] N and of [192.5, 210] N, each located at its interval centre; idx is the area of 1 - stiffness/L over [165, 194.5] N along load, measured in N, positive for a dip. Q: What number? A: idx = 5.8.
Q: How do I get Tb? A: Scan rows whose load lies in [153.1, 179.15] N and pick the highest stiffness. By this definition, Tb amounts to 65.95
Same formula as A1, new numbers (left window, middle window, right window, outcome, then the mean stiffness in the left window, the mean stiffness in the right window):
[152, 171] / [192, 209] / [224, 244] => -4.3 N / 56.8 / 69.2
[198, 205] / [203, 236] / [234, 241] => 0.2 N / 81.5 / 68.6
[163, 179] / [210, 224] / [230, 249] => -3.9 N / 46.8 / 67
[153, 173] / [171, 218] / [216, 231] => -1.0 N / 55.3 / 75.2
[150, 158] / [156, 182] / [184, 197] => 5.5 N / 59.2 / 73.2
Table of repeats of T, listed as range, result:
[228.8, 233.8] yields 65.2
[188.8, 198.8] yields 76.6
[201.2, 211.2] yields 78.4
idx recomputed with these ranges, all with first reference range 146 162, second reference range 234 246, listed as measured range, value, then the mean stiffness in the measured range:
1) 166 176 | 2.4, 46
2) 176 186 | 1.8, 50.2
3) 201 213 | -2.6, 77.9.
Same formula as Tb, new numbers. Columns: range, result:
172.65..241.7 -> 86.35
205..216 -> 82.04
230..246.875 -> 72.86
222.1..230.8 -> 81.9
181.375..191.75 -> 72.31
